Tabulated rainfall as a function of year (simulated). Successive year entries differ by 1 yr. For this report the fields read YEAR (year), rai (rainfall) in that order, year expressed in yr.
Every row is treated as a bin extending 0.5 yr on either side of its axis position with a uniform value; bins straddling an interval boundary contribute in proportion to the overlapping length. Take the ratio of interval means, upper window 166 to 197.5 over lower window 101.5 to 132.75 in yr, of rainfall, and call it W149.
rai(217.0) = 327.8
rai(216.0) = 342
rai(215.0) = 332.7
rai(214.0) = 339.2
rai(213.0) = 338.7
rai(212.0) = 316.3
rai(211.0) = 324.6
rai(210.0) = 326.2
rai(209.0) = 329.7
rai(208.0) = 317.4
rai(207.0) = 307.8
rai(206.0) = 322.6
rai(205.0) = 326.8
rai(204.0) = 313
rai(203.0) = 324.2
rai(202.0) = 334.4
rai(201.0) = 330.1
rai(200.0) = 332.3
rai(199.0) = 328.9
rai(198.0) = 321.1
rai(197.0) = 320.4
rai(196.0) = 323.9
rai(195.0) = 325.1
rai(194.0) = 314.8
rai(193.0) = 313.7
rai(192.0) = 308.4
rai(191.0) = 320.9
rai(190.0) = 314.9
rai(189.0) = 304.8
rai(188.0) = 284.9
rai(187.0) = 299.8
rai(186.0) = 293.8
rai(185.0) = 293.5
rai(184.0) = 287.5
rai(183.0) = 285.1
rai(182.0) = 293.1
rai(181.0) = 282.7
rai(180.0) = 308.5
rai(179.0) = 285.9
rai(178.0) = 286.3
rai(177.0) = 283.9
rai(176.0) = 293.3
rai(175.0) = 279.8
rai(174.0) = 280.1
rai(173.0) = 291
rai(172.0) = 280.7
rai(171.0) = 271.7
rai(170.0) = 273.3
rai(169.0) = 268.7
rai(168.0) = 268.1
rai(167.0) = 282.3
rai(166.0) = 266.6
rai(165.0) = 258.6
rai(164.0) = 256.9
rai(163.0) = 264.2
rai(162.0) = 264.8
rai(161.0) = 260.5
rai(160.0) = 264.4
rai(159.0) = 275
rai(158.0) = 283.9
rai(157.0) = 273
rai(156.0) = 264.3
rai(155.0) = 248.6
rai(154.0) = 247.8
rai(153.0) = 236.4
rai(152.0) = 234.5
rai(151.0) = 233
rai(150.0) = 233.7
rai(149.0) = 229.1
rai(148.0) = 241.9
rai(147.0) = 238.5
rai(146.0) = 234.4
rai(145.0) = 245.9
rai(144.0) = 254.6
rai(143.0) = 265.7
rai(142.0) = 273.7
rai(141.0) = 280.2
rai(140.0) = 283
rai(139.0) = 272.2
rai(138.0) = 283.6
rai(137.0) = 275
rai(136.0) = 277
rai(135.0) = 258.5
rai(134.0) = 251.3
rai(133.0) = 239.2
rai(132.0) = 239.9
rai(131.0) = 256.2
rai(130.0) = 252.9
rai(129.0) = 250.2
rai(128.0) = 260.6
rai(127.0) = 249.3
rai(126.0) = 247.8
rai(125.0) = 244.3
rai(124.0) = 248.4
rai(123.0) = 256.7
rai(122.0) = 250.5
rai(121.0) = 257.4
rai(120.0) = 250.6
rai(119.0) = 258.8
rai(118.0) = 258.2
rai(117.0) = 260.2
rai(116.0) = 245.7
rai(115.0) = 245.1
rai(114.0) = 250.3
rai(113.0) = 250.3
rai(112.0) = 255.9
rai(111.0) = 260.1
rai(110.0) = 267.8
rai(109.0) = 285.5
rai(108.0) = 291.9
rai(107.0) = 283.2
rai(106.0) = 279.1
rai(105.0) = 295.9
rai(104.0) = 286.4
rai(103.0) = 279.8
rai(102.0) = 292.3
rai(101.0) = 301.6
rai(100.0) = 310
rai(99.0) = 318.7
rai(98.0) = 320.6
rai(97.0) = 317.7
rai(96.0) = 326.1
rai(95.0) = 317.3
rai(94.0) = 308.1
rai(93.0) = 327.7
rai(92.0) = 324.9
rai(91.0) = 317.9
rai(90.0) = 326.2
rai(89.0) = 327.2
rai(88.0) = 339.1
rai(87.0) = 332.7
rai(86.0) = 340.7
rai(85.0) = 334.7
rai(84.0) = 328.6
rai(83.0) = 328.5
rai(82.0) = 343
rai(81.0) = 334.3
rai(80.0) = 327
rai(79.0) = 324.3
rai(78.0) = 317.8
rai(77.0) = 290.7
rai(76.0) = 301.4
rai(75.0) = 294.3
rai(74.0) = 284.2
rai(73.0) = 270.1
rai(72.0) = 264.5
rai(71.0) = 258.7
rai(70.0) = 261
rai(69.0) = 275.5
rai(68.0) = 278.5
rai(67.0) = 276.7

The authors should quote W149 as 1.12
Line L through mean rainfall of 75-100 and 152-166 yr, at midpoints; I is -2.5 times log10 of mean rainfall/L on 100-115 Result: 0.11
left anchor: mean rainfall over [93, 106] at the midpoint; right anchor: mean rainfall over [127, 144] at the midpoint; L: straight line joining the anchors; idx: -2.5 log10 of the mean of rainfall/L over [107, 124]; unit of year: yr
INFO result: 0.11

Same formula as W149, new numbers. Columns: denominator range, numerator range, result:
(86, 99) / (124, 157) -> 0.78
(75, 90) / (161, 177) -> 0.84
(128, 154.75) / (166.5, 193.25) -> 1.14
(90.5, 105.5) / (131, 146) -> 0.85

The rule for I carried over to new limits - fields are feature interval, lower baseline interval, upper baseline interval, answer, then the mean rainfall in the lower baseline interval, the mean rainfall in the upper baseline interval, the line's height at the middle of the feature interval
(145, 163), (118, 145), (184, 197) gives 0.110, 259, 308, 278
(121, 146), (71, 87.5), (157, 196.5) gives 0.154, 312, 287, 298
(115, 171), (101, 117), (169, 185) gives 0.086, 272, 285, 279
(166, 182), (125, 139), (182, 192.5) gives 0.026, 257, 299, 289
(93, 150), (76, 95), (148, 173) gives 0.099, 325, 260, 294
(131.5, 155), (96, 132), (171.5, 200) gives 0.118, 270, 301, 283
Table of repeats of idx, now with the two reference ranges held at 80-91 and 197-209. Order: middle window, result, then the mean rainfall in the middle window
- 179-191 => 0.10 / 296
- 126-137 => 0.28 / 254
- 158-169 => 0.22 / 267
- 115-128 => 0.29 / 252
